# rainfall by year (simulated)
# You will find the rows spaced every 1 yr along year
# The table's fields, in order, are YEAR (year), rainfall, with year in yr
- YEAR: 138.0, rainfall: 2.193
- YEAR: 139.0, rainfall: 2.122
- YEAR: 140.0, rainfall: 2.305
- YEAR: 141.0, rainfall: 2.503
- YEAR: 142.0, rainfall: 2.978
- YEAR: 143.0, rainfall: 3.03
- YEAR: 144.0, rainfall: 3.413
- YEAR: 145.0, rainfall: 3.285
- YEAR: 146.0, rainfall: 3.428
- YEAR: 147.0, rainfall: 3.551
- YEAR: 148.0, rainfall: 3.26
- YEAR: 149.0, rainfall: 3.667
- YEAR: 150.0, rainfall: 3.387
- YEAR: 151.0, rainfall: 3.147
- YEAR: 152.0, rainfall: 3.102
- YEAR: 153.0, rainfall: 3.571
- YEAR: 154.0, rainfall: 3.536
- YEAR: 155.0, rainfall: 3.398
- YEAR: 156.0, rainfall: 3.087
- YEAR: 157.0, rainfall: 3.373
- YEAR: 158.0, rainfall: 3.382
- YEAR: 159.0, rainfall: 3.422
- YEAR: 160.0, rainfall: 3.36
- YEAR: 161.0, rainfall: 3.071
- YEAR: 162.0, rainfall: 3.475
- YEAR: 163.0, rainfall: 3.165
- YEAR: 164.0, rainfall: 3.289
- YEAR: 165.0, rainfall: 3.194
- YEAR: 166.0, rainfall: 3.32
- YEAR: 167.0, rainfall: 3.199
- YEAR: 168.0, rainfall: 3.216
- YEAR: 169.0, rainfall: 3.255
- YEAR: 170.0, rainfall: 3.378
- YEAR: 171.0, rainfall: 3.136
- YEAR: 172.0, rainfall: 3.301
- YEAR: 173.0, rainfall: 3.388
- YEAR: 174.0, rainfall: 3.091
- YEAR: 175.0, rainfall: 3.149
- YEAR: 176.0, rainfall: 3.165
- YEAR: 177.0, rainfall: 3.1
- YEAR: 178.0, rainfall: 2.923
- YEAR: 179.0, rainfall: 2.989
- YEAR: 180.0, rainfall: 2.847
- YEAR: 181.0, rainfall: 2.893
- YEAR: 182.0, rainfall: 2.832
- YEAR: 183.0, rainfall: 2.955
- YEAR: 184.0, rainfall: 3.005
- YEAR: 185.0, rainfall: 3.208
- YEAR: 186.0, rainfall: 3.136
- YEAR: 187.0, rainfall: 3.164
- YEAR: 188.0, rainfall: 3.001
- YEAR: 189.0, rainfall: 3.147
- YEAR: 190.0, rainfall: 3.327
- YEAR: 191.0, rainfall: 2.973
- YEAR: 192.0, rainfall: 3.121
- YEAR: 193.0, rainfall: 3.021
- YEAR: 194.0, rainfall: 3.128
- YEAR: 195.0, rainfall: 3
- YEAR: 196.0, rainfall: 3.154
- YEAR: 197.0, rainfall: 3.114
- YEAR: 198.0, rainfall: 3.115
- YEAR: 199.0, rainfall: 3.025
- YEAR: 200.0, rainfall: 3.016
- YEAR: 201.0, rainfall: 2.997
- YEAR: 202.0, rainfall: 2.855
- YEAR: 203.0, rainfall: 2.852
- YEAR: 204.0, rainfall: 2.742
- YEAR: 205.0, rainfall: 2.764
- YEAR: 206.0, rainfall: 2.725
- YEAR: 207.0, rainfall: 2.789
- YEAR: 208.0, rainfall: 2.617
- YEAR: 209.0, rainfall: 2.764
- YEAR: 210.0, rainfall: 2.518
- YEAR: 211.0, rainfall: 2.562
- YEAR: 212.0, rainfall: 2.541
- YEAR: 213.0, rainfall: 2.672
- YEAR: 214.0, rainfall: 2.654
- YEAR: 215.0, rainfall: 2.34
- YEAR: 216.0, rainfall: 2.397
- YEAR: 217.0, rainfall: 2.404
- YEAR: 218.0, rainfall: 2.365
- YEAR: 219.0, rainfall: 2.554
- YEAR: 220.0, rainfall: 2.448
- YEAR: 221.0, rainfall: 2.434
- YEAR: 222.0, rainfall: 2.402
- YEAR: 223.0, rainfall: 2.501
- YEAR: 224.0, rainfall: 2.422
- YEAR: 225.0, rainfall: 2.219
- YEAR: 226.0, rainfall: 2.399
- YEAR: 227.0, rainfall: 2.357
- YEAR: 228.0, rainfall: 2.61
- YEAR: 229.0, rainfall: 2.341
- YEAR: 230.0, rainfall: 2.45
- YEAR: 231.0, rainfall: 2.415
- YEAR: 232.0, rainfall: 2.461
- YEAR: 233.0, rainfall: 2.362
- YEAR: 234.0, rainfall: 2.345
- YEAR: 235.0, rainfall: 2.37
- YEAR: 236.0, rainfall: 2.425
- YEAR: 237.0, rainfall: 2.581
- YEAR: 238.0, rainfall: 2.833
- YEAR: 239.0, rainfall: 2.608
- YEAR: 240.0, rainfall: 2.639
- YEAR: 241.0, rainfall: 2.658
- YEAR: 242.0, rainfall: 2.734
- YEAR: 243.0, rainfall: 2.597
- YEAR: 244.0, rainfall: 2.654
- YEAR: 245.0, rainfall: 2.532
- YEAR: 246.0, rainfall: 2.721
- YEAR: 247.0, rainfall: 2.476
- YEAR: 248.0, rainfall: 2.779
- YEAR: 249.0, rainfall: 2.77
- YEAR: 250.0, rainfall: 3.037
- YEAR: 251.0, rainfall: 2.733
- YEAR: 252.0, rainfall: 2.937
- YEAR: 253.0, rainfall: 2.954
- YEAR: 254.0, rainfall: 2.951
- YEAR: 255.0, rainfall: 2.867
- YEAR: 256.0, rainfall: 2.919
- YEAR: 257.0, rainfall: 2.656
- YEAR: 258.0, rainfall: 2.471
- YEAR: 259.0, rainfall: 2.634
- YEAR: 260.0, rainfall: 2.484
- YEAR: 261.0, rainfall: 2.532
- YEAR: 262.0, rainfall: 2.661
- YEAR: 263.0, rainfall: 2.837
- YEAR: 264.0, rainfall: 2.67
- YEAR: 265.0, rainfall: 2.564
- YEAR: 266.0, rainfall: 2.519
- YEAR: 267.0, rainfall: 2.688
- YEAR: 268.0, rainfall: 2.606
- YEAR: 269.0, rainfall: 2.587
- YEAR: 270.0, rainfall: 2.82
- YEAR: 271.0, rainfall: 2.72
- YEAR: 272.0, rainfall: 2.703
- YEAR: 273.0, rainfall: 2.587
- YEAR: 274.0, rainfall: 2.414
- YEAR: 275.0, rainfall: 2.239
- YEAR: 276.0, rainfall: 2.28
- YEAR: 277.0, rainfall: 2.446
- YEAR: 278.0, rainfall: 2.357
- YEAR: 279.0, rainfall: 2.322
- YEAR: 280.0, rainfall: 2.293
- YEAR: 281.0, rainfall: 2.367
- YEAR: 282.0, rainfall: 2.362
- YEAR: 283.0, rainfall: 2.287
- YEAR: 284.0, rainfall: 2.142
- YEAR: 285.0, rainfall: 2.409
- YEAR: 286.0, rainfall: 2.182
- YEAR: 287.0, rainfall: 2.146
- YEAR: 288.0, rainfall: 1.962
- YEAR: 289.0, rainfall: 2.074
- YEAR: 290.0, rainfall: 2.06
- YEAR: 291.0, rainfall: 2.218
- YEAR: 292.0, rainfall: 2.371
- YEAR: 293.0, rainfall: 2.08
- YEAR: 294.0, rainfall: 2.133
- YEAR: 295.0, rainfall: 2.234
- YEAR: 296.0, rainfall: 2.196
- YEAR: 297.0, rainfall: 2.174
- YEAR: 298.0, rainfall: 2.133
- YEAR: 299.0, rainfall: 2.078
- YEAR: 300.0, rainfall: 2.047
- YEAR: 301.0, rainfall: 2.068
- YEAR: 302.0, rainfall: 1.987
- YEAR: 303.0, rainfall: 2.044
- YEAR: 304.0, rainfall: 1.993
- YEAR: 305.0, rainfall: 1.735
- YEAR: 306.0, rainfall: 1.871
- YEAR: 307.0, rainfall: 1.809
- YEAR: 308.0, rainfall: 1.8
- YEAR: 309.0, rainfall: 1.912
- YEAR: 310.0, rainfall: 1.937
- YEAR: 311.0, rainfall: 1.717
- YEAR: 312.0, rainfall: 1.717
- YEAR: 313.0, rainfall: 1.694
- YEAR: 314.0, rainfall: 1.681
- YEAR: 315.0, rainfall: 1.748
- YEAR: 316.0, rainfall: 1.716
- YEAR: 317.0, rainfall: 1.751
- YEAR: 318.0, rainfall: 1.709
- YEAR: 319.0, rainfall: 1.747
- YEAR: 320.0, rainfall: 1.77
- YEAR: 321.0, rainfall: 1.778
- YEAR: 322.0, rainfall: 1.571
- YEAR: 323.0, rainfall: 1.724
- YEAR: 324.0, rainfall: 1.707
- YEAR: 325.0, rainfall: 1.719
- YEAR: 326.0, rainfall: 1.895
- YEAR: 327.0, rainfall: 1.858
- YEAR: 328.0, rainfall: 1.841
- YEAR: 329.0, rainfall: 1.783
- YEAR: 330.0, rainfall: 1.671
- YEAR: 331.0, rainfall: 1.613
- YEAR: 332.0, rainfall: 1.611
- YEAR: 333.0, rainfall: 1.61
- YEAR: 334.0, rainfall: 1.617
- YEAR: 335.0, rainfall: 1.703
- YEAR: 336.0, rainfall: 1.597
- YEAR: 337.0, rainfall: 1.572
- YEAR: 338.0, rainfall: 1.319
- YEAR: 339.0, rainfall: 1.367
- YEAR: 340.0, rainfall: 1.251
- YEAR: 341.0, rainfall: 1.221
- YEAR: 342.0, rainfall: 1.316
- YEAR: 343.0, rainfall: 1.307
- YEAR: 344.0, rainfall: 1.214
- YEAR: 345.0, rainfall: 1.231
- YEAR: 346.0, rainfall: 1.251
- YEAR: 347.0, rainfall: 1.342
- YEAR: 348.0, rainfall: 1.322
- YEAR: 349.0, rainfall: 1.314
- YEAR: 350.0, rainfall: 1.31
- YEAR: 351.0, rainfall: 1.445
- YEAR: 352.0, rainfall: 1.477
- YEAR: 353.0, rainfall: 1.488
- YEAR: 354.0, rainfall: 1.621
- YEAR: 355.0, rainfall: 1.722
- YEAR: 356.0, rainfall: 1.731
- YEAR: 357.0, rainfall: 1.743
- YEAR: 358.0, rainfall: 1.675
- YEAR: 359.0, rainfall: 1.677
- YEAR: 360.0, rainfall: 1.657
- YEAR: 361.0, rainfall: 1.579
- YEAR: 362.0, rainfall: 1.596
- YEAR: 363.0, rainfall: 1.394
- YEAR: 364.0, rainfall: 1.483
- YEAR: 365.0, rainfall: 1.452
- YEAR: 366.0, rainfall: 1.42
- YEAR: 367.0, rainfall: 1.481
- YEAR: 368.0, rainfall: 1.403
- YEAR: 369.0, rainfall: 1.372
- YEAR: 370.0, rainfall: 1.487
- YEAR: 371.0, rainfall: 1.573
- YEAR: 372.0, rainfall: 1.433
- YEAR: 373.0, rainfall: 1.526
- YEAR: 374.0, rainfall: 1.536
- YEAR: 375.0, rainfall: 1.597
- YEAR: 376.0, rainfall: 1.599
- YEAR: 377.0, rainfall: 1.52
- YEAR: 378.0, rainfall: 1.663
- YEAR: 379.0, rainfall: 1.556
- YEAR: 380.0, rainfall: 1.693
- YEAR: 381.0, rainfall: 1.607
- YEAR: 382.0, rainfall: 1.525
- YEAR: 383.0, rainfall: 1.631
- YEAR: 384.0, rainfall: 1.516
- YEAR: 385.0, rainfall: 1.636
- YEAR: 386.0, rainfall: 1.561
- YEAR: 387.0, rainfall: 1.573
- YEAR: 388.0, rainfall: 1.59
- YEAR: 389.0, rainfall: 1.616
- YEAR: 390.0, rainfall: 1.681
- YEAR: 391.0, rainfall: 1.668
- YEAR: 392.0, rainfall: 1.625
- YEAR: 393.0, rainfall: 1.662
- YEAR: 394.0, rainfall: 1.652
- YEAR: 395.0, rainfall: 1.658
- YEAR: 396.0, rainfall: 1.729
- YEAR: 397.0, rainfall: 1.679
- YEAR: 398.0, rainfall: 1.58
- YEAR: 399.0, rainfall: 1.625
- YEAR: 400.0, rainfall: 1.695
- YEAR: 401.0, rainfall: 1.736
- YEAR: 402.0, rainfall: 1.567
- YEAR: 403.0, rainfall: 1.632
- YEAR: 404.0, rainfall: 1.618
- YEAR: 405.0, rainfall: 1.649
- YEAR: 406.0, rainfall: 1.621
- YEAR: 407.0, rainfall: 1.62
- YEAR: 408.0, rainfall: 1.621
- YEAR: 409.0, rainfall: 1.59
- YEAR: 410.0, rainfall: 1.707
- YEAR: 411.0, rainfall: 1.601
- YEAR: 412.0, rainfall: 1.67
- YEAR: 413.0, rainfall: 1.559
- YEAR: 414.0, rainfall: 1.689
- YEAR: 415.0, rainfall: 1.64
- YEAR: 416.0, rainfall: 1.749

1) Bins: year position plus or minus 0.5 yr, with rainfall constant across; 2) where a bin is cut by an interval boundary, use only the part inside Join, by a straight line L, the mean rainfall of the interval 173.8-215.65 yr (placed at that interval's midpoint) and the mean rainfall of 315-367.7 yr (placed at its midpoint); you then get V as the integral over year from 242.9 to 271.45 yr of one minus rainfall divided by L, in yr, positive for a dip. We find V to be -4.4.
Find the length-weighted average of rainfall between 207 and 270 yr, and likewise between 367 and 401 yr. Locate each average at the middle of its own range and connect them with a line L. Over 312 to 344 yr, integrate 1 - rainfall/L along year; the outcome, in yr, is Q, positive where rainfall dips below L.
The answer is 5.74 yr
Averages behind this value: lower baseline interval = 2.59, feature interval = 1.62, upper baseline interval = 1.59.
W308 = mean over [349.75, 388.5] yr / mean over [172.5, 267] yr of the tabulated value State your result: 0.6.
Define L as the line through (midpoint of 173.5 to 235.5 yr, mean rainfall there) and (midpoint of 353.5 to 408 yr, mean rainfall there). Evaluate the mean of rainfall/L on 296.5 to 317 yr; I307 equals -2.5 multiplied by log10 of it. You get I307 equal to 0.11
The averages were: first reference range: 2.76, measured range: 1.89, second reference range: 1.6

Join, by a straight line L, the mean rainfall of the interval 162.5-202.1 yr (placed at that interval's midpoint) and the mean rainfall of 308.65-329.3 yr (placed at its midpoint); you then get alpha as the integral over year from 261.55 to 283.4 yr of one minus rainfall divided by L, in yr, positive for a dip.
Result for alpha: -2.9 yr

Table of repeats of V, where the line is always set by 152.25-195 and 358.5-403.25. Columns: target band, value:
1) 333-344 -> 2.8 yr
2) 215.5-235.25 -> 2.6 yr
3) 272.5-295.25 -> 0.7 yr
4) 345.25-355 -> 2.2 yr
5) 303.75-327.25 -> 3.5 yr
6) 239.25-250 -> -0.2 yr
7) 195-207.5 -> 0.2 yr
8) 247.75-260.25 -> -1.1 yr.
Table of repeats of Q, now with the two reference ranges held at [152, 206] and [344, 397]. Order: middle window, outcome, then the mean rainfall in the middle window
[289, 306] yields 0.48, 2.09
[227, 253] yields 0.17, 2.6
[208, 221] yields 1.47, 2.52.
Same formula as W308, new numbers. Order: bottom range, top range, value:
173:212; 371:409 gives 0.54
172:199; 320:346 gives 0.51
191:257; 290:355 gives 0.64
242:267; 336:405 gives 0.57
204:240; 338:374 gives 0.58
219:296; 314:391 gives 0.63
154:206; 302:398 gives 0.51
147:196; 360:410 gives 0.50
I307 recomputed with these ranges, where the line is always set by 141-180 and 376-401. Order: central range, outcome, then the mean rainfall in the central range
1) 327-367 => 0.263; 1.51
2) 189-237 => 0.086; 2.67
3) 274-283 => 0.034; 2.34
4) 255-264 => -0.049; 2.66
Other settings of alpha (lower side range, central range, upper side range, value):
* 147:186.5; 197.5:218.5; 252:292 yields 1.69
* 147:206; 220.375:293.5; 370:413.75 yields 1.82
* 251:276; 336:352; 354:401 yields 4.81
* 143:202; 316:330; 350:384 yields 1.23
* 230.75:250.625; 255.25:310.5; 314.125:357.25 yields -4.12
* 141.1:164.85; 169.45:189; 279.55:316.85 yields -0.09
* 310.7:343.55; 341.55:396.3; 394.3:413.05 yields 3.62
